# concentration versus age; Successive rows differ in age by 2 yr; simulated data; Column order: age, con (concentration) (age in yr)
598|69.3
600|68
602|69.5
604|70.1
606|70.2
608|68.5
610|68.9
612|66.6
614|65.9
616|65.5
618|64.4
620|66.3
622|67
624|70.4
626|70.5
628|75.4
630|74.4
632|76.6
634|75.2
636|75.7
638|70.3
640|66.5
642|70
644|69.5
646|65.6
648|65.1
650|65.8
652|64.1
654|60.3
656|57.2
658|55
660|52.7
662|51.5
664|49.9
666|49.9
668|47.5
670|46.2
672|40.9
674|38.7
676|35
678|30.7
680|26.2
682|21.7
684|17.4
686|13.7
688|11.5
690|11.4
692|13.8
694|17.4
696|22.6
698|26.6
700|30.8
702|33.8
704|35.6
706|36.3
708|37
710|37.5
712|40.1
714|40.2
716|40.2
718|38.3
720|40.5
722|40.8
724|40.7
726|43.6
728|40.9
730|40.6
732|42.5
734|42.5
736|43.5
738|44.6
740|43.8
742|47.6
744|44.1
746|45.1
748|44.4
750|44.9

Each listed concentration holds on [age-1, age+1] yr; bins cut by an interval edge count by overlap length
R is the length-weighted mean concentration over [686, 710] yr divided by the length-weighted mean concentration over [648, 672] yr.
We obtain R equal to 0.5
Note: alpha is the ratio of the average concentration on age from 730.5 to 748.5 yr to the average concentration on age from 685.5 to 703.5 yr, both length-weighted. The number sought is 2.12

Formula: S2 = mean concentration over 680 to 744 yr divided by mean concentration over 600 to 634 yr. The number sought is 0.48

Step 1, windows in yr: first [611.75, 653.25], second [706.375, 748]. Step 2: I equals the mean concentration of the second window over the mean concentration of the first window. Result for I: 0.60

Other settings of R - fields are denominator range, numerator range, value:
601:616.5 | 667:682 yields 0.54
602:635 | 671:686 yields 0.42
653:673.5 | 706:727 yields 0.78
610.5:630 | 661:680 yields 0.62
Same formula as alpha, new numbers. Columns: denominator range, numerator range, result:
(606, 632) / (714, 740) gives 0.60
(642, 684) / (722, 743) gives 0.87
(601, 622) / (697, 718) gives 0.53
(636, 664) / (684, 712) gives 0.41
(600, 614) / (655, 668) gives 0.76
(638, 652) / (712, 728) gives 0.61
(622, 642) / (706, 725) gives 0.54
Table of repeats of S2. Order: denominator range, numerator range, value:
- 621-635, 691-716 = 0.43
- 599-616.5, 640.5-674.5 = 0.83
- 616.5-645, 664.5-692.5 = 0.42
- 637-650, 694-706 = 0.43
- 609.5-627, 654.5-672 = 0.76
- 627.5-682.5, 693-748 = 0.68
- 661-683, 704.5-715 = 0.96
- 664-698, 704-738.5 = 1.42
